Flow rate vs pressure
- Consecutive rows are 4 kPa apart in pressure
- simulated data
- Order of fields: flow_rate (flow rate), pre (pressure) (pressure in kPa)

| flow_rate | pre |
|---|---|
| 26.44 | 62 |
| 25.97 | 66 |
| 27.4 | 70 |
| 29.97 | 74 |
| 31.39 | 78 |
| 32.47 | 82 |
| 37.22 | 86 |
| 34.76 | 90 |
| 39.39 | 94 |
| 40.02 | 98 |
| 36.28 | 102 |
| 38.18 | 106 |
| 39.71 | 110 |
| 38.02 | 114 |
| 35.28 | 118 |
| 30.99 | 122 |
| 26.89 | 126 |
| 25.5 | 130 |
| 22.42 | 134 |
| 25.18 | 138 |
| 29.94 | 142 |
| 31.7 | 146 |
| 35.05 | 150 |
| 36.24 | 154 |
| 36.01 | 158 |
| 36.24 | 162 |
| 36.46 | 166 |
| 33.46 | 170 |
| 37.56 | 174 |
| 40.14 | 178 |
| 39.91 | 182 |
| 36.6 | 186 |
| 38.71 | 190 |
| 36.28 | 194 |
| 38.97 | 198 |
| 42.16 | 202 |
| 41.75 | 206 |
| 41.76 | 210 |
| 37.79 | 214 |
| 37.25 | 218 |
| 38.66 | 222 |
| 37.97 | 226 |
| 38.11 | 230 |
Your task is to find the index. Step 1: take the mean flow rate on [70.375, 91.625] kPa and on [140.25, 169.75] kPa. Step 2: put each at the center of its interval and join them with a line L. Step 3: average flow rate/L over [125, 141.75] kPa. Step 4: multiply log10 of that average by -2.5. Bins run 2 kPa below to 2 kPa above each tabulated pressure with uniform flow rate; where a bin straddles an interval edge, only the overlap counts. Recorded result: 0.32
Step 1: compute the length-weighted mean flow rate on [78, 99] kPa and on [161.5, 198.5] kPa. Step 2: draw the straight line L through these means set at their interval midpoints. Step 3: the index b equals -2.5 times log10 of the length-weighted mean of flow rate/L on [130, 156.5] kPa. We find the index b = 0.23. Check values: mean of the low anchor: 36.1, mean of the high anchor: 37.4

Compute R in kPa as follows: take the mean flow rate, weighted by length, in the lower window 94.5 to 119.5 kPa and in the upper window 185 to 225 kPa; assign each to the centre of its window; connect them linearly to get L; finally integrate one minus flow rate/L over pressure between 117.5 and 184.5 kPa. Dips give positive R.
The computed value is 9.8 kPa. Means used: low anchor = 38.1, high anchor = 39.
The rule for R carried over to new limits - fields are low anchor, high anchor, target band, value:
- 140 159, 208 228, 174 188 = -1.1 kPa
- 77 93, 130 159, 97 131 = -2.2 kPa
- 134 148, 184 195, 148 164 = -2.6 kPa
